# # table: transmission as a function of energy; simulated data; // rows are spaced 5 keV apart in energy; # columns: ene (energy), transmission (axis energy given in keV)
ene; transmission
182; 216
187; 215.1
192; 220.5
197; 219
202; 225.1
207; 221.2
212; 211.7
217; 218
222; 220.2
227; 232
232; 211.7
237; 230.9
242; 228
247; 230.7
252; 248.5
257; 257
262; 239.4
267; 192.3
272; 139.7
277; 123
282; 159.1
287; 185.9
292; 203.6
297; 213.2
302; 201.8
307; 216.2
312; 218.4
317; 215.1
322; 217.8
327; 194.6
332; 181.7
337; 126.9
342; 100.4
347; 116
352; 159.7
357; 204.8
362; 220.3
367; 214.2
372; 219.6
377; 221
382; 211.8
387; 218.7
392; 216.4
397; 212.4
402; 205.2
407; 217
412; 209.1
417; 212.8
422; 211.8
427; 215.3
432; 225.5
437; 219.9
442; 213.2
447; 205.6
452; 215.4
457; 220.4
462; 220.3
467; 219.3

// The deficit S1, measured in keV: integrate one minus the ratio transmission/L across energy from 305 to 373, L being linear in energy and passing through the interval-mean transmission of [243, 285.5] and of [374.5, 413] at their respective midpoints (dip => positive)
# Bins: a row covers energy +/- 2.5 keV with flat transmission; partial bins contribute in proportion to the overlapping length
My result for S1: 7.4 keV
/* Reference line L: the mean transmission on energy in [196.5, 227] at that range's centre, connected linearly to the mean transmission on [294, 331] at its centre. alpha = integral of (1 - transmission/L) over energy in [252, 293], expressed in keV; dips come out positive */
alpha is 4.5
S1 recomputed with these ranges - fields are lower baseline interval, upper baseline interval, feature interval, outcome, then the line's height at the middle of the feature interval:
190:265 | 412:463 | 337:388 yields 8.1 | 220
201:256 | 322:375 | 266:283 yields 4.7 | 207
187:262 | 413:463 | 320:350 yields 8.9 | 221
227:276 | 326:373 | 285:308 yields -0.9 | 196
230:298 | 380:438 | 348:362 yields 1.9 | 211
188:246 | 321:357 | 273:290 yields 2.9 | 188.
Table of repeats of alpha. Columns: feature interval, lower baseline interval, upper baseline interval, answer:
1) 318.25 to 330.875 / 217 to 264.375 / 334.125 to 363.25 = -2.5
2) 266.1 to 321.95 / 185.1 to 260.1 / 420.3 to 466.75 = 8.5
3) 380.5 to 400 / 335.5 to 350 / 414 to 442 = -4.9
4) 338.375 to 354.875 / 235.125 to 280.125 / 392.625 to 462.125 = 6.6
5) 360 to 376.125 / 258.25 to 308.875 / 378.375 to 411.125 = -0.8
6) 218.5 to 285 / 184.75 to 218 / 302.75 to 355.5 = -2.0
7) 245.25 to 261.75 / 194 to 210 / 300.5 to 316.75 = -2.1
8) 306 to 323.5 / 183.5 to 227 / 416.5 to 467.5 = 0.1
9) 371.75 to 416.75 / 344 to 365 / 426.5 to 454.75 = -4.9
